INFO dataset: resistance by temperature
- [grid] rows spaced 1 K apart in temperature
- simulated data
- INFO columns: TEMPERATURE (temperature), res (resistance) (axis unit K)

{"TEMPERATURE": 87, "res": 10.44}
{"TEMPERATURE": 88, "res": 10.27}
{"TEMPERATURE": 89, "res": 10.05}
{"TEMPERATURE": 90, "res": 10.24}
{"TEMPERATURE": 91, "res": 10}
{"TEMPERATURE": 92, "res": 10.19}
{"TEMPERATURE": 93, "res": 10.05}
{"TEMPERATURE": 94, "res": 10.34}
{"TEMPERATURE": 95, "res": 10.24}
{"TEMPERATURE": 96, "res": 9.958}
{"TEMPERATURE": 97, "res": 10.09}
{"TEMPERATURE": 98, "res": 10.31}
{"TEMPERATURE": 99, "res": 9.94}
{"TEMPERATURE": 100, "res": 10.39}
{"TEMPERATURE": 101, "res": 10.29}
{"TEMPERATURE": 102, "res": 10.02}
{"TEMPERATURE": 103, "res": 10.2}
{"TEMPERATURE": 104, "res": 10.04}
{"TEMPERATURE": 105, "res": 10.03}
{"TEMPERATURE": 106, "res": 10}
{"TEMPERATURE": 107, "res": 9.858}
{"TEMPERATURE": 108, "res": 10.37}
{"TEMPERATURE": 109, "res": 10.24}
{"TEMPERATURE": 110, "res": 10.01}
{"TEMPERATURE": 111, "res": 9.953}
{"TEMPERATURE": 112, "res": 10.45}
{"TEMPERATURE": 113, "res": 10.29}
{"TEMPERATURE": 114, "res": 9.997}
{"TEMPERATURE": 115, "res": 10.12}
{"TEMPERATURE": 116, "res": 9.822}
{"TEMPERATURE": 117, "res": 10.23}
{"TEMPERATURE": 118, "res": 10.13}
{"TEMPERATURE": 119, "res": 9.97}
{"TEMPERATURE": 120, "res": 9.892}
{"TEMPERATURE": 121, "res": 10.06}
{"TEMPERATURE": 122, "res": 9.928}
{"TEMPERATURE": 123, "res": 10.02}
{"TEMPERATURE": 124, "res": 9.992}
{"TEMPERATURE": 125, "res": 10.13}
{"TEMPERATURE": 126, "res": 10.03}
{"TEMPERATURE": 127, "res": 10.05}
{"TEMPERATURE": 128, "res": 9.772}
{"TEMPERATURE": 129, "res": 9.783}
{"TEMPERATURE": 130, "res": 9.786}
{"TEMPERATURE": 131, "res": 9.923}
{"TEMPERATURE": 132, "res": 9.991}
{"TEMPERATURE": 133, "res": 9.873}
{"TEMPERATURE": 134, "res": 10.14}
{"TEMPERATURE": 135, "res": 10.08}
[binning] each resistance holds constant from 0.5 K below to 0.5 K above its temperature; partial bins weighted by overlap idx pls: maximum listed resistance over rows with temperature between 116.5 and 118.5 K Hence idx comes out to 10.23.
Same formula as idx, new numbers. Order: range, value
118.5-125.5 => 10.13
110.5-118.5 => 10.45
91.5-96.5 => 10.34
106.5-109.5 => 10.37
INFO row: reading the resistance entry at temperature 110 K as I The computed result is 10.01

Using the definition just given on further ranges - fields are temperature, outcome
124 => 9.992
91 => 10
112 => 10.45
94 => 10.34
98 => 10.31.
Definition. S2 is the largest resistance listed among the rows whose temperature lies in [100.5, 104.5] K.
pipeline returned 10.29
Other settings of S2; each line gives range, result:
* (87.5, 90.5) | 10.27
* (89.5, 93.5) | 10.24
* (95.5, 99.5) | 10.31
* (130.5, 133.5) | 9.991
